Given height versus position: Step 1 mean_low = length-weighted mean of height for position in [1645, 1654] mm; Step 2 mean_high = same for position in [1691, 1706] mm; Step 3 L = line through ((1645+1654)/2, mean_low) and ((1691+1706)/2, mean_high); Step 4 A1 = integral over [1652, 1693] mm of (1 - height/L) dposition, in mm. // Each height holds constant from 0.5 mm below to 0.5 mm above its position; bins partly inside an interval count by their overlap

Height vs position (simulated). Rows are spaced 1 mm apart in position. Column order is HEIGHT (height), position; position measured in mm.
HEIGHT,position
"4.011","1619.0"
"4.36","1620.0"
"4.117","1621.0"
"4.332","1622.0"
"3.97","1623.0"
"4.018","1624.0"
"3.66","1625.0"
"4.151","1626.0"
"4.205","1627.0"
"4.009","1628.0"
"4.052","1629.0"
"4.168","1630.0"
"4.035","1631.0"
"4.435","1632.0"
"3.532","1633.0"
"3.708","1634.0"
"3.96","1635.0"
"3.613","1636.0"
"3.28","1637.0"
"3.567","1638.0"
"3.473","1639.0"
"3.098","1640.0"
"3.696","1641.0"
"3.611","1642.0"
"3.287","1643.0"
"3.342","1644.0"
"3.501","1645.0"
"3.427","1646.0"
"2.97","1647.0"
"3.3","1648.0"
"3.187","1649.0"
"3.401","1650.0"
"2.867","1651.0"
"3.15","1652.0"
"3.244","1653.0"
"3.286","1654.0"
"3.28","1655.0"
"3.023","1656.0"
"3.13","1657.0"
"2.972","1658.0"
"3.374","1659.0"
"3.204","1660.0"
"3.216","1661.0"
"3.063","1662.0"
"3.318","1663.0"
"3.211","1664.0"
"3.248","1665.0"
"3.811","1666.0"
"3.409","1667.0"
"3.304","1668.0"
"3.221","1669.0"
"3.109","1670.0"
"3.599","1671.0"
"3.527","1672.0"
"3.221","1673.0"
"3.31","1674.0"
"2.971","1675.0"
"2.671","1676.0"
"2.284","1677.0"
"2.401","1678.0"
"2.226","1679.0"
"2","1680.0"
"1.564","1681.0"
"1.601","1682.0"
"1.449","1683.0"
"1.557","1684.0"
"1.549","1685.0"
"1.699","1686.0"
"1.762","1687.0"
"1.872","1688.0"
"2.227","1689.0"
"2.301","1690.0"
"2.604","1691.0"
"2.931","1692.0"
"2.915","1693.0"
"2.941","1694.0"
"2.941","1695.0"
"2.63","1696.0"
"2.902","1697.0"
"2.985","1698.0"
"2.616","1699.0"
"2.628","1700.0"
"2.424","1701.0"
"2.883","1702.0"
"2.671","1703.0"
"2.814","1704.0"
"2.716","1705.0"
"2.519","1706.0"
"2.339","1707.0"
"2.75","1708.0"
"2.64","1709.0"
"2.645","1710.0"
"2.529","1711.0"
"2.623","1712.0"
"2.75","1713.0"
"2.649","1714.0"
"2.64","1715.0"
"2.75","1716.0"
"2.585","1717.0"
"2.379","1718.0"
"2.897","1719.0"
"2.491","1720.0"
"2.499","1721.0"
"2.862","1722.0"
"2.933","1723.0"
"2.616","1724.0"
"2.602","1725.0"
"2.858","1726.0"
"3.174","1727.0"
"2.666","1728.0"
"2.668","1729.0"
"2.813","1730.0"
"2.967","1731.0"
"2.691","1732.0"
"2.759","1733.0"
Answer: 3.7 mm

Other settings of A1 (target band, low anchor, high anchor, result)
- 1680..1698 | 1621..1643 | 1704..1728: 4.8 mm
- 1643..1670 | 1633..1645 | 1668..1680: -0.2 mm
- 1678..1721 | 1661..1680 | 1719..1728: 6.7 mm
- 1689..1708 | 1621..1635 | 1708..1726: 1.6 mm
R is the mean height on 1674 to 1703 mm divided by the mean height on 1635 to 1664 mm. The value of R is 0.72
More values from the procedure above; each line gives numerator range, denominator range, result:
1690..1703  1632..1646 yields 0.78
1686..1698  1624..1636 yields 0.64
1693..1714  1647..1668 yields 0.84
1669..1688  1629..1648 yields 0.66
